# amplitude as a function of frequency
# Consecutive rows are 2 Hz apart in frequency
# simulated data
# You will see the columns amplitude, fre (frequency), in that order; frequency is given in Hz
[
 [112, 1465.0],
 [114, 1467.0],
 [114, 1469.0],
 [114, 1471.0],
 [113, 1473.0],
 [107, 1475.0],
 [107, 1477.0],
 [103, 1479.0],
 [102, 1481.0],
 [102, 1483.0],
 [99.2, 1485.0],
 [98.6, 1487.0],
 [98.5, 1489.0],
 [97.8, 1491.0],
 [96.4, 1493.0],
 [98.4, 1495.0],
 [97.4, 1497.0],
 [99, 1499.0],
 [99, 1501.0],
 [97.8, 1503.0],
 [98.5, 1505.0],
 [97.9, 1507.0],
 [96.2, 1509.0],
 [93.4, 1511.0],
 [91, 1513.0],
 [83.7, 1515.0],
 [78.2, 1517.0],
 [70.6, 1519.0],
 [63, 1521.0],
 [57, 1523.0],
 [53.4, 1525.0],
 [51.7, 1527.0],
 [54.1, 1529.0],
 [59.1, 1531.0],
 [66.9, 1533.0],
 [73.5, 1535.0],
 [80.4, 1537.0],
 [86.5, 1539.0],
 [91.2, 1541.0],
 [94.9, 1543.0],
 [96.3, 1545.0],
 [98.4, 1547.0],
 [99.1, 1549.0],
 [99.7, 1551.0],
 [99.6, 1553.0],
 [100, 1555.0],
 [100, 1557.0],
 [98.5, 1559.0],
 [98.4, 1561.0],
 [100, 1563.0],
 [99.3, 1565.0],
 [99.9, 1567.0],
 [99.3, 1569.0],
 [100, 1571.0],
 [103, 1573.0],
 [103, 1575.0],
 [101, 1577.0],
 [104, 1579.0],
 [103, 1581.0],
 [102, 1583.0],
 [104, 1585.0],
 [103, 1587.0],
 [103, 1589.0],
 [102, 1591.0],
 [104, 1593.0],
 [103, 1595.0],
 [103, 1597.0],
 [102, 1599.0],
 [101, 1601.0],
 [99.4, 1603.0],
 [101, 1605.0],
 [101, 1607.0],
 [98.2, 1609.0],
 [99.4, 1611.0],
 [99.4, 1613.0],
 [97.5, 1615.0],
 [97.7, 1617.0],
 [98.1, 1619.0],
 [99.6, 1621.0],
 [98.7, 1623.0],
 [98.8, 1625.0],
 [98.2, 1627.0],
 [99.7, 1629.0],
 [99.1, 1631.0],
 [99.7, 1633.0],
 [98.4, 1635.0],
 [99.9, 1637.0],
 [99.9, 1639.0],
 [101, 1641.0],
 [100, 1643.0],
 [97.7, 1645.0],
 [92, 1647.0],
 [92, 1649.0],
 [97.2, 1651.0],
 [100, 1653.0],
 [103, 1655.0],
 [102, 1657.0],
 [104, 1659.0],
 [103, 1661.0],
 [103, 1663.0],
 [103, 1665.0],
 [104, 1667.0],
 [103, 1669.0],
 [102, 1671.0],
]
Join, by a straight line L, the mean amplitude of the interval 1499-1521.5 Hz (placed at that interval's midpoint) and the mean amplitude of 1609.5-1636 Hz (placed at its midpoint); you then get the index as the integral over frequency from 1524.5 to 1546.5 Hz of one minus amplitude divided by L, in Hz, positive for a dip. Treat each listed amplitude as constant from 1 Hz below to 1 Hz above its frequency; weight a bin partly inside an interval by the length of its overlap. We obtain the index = 4.1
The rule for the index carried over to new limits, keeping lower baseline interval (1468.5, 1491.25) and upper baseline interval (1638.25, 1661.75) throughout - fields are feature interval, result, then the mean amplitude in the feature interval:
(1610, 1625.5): 0.3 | 98.6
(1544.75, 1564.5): 0.6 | 99.1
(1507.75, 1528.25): 5.9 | 73.9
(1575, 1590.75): -0.2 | 103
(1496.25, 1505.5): 0.5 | 98.4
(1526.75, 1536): 3.7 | 61.8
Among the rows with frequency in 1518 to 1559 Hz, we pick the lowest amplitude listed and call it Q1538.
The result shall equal 51.7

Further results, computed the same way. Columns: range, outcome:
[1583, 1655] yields 92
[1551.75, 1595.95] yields 98.4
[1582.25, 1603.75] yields 99.4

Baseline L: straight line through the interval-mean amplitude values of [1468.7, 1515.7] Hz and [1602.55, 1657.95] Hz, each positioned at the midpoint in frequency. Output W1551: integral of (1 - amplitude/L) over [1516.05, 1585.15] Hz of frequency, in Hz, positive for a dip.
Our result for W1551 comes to 8.0 Hz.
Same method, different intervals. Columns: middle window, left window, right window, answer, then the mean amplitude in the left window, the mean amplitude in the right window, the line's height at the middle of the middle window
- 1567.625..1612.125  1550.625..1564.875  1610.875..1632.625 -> -1.2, 99.4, 98.7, 99.1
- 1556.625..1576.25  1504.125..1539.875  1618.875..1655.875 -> -3.7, 75.2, 98.6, 84.2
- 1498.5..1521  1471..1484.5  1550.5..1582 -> 3.1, 106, 101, 104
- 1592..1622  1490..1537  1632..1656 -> -2.2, 81.5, 98.4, 93.6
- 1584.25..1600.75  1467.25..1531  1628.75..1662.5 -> -1.1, 91.1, 99.4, 96.4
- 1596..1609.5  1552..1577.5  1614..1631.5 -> -0.2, 100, 98.6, 99.1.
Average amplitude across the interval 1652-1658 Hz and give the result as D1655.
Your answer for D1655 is 102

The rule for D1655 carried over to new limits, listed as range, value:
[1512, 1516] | 87.3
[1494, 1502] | 98.4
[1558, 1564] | 99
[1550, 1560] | 99.6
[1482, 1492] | 99.2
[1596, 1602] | 102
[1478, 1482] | 102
